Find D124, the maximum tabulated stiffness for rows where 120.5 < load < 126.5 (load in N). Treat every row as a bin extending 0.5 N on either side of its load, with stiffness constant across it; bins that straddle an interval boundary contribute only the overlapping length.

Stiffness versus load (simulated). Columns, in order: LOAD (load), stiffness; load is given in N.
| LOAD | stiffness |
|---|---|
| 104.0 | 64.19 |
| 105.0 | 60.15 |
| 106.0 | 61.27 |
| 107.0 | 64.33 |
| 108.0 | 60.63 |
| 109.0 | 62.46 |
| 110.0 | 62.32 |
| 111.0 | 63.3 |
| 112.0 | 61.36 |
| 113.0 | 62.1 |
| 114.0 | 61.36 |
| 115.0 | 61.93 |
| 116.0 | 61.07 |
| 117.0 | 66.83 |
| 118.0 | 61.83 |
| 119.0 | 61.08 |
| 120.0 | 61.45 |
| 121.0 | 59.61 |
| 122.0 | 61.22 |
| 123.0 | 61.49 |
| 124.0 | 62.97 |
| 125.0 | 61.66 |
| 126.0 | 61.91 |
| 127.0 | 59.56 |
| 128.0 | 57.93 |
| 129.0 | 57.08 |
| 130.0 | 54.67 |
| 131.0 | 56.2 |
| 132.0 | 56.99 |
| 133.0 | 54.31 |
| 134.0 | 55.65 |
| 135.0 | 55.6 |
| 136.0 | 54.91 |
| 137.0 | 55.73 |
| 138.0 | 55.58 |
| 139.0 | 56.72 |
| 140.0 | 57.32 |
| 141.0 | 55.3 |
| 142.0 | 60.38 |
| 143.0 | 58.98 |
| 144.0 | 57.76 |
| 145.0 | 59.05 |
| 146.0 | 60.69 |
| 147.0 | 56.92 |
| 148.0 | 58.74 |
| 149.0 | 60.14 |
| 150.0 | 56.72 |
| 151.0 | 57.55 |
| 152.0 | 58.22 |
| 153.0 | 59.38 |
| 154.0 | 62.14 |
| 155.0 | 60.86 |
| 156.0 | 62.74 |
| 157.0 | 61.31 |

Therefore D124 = 62.97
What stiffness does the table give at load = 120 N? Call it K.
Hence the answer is 61.45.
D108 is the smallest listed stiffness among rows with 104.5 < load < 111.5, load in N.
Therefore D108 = 60.15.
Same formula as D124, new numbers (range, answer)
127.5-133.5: 57.93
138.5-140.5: 57.32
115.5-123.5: 66.83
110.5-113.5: 63.3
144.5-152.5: 60.69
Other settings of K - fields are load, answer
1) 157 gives 61.31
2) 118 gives 61.83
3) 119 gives 61.08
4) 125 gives 61.66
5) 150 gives 56.72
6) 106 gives 61.27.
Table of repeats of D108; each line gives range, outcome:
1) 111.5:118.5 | 61.07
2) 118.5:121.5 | 59.61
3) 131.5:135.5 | 54.31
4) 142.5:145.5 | 57.76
